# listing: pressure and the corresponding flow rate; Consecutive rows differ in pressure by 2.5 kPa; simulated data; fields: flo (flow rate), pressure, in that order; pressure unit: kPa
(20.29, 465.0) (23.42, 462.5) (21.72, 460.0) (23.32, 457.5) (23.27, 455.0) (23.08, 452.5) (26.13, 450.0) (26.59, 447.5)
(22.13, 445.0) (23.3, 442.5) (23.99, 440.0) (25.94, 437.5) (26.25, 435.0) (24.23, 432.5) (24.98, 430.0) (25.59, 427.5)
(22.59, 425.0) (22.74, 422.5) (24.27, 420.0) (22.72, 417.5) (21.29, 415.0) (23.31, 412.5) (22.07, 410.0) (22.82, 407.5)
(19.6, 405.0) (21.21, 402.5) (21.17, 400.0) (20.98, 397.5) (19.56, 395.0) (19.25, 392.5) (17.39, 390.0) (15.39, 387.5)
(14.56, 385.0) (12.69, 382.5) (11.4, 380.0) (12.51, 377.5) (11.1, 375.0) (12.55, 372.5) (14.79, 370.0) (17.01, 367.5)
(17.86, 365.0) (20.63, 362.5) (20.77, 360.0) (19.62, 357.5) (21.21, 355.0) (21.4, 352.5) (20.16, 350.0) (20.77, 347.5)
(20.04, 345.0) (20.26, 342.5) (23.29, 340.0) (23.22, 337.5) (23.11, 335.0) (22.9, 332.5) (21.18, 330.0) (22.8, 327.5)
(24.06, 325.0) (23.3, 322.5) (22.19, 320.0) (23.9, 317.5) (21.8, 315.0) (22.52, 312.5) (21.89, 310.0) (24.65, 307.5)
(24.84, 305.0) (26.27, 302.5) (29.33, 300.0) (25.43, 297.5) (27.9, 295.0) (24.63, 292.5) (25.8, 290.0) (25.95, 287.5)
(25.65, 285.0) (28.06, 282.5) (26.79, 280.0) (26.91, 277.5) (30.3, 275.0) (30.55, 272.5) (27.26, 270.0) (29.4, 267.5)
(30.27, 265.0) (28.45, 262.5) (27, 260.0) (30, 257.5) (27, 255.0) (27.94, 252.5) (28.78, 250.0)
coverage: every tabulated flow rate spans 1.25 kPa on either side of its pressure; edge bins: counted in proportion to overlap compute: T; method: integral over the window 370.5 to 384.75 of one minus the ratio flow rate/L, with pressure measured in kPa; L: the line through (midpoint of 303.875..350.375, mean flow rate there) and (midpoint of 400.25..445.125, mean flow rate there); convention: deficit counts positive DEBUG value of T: 6.6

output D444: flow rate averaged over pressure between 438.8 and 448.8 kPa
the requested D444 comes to 24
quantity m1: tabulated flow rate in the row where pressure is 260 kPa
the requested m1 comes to 27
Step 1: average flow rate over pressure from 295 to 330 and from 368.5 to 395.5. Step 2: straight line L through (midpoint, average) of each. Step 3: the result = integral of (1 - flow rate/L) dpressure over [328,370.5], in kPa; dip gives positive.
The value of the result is -3.5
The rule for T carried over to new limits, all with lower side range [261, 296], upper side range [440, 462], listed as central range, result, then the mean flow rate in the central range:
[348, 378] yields 9.4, 17.7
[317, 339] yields 3.0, 22.9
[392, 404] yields 2.1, 20.5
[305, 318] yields 1.9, 23.1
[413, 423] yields 0.7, 22.8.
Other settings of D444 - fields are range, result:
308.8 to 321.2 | 22.5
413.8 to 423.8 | 22.8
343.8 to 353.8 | 20.6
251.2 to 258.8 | 28.3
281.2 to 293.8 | 26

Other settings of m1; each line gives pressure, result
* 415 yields 21.29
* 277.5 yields 26.91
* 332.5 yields 22.9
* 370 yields 14.79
